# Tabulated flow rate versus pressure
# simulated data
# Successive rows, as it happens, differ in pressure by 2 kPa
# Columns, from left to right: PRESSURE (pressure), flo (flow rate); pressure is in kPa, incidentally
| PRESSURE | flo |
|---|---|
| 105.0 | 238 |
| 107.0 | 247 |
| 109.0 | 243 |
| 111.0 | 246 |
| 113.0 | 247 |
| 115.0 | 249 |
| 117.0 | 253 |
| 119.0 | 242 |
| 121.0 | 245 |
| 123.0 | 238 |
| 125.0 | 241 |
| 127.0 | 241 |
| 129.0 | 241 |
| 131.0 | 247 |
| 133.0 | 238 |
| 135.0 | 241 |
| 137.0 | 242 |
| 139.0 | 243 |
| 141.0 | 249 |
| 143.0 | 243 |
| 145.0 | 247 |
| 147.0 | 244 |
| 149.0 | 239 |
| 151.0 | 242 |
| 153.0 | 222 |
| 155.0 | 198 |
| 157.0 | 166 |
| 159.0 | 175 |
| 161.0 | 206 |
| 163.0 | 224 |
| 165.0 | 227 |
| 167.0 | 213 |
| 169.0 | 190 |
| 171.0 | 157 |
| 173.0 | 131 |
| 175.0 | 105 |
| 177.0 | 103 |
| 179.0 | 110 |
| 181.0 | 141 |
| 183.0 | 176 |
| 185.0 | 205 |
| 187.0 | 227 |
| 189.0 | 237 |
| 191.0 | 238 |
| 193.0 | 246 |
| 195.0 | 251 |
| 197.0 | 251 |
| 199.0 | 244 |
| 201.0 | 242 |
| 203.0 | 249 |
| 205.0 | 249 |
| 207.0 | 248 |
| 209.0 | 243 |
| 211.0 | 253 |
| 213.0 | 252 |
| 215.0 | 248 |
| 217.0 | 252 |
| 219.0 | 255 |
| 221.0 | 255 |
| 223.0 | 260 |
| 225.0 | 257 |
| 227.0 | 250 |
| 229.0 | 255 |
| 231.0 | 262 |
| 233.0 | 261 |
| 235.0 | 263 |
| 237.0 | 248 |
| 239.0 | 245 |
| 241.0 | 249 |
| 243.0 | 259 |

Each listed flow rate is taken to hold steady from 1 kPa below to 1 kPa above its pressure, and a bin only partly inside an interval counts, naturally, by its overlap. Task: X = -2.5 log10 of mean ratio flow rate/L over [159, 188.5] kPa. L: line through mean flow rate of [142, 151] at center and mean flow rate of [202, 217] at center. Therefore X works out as 0.38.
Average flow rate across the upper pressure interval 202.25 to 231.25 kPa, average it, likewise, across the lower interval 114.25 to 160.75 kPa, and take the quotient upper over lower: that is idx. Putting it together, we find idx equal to 1.1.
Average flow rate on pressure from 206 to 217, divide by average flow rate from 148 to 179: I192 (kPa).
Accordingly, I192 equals 1.35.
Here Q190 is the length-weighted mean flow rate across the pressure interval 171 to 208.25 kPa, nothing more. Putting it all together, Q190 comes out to 202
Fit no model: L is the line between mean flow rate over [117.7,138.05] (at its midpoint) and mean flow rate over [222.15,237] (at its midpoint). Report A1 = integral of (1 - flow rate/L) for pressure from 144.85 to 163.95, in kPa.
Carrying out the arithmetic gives 2.4 kPa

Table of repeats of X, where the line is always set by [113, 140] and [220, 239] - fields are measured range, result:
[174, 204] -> 0.24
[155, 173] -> 0.28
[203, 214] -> 0.02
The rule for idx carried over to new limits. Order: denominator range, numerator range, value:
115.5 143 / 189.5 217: 1.02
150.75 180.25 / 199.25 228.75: 1.43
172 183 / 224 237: 2.09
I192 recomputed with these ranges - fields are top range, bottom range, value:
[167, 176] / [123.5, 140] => 0.63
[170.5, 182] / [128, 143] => 0.51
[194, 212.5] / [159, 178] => 1.43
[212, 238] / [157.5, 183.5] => 1.54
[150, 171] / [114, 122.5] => 0.83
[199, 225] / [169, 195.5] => 1.41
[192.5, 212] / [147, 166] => 1.16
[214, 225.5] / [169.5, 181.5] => 2.01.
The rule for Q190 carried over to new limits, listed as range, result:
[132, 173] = 218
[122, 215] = 218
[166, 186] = 153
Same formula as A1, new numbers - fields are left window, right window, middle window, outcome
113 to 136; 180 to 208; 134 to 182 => 7.8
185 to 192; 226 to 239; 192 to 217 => -0.9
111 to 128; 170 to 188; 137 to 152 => -2.8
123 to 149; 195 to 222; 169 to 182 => 6.2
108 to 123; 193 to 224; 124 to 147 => 0.3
